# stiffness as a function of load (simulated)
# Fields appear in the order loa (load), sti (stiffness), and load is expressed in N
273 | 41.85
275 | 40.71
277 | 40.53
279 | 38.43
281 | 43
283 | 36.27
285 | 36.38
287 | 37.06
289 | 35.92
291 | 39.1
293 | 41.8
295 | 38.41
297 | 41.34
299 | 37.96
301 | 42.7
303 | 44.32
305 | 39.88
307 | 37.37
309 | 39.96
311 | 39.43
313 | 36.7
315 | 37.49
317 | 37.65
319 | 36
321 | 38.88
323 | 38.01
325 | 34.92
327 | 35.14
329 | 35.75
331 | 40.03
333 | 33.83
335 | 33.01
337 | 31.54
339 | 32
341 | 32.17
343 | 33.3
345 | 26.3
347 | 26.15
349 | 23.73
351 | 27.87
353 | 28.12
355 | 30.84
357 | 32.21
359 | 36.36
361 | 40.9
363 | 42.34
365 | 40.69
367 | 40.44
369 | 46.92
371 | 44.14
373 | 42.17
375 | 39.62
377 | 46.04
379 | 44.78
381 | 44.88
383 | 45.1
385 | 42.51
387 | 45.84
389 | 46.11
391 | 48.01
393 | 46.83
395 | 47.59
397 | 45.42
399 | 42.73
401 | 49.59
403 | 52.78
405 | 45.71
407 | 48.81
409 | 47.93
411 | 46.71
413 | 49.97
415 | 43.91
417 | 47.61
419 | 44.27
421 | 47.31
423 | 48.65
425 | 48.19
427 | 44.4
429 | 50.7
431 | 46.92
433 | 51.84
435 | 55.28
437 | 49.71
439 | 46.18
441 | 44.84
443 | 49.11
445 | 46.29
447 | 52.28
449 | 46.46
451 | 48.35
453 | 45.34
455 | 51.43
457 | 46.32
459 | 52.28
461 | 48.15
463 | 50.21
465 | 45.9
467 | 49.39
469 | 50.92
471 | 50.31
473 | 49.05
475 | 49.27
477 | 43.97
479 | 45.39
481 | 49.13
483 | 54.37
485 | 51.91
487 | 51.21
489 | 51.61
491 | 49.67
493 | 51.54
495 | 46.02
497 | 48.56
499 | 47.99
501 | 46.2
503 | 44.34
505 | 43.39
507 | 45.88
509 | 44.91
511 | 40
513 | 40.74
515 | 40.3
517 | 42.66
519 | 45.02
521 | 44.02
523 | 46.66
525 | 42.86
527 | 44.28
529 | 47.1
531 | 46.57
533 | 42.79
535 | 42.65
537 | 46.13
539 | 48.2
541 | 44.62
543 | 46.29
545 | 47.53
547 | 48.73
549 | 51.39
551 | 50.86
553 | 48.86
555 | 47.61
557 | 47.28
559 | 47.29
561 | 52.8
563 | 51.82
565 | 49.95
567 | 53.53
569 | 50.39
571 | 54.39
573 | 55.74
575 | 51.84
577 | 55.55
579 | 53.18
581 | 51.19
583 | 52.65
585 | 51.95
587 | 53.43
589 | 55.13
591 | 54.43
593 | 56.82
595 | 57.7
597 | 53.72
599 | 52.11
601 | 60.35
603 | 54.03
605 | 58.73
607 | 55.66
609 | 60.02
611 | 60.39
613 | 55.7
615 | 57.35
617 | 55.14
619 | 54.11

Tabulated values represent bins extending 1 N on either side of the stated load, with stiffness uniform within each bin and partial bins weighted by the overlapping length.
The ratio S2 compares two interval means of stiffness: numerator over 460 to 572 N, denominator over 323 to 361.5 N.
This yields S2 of 1.47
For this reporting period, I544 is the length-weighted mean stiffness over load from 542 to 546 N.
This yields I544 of 46.9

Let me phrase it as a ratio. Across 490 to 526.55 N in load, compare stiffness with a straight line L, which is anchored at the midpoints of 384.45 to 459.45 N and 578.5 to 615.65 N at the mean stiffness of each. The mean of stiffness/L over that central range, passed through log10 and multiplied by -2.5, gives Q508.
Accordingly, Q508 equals 0.15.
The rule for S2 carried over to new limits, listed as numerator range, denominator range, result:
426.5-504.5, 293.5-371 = 1.35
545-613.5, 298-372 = 1.48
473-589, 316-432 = 1.18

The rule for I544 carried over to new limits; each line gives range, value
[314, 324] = 37.6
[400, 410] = 49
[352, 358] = 30.4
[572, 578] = 54.4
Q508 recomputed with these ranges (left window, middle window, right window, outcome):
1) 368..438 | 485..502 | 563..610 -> 0.028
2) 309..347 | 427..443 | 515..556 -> -0.202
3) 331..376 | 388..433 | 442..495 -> -0.133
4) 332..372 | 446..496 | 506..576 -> -0.163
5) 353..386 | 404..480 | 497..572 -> -0.113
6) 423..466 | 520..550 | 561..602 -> 0.134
